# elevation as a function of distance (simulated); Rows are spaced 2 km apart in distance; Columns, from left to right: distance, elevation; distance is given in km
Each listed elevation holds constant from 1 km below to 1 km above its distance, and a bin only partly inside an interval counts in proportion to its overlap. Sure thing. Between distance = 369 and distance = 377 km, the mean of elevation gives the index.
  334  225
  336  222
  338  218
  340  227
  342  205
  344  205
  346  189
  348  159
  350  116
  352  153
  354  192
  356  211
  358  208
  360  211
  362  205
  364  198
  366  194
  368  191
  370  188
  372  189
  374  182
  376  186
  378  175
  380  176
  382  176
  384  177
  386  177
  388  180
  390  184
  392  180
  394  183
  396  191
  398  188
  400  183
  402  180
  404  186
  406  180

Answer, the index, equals 186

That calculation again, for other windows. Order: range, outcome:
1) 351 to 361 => 195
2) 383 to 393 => 180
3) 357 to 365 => 206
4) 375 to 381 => 179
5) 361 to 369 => 197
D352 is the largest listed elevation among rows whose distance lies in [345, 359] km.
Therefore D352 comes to 211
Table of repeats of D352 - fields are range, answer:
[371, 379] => 189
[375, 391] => 186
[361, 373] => 205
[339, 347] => 227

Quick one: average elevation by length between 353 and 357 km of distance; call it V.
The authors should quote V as 202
